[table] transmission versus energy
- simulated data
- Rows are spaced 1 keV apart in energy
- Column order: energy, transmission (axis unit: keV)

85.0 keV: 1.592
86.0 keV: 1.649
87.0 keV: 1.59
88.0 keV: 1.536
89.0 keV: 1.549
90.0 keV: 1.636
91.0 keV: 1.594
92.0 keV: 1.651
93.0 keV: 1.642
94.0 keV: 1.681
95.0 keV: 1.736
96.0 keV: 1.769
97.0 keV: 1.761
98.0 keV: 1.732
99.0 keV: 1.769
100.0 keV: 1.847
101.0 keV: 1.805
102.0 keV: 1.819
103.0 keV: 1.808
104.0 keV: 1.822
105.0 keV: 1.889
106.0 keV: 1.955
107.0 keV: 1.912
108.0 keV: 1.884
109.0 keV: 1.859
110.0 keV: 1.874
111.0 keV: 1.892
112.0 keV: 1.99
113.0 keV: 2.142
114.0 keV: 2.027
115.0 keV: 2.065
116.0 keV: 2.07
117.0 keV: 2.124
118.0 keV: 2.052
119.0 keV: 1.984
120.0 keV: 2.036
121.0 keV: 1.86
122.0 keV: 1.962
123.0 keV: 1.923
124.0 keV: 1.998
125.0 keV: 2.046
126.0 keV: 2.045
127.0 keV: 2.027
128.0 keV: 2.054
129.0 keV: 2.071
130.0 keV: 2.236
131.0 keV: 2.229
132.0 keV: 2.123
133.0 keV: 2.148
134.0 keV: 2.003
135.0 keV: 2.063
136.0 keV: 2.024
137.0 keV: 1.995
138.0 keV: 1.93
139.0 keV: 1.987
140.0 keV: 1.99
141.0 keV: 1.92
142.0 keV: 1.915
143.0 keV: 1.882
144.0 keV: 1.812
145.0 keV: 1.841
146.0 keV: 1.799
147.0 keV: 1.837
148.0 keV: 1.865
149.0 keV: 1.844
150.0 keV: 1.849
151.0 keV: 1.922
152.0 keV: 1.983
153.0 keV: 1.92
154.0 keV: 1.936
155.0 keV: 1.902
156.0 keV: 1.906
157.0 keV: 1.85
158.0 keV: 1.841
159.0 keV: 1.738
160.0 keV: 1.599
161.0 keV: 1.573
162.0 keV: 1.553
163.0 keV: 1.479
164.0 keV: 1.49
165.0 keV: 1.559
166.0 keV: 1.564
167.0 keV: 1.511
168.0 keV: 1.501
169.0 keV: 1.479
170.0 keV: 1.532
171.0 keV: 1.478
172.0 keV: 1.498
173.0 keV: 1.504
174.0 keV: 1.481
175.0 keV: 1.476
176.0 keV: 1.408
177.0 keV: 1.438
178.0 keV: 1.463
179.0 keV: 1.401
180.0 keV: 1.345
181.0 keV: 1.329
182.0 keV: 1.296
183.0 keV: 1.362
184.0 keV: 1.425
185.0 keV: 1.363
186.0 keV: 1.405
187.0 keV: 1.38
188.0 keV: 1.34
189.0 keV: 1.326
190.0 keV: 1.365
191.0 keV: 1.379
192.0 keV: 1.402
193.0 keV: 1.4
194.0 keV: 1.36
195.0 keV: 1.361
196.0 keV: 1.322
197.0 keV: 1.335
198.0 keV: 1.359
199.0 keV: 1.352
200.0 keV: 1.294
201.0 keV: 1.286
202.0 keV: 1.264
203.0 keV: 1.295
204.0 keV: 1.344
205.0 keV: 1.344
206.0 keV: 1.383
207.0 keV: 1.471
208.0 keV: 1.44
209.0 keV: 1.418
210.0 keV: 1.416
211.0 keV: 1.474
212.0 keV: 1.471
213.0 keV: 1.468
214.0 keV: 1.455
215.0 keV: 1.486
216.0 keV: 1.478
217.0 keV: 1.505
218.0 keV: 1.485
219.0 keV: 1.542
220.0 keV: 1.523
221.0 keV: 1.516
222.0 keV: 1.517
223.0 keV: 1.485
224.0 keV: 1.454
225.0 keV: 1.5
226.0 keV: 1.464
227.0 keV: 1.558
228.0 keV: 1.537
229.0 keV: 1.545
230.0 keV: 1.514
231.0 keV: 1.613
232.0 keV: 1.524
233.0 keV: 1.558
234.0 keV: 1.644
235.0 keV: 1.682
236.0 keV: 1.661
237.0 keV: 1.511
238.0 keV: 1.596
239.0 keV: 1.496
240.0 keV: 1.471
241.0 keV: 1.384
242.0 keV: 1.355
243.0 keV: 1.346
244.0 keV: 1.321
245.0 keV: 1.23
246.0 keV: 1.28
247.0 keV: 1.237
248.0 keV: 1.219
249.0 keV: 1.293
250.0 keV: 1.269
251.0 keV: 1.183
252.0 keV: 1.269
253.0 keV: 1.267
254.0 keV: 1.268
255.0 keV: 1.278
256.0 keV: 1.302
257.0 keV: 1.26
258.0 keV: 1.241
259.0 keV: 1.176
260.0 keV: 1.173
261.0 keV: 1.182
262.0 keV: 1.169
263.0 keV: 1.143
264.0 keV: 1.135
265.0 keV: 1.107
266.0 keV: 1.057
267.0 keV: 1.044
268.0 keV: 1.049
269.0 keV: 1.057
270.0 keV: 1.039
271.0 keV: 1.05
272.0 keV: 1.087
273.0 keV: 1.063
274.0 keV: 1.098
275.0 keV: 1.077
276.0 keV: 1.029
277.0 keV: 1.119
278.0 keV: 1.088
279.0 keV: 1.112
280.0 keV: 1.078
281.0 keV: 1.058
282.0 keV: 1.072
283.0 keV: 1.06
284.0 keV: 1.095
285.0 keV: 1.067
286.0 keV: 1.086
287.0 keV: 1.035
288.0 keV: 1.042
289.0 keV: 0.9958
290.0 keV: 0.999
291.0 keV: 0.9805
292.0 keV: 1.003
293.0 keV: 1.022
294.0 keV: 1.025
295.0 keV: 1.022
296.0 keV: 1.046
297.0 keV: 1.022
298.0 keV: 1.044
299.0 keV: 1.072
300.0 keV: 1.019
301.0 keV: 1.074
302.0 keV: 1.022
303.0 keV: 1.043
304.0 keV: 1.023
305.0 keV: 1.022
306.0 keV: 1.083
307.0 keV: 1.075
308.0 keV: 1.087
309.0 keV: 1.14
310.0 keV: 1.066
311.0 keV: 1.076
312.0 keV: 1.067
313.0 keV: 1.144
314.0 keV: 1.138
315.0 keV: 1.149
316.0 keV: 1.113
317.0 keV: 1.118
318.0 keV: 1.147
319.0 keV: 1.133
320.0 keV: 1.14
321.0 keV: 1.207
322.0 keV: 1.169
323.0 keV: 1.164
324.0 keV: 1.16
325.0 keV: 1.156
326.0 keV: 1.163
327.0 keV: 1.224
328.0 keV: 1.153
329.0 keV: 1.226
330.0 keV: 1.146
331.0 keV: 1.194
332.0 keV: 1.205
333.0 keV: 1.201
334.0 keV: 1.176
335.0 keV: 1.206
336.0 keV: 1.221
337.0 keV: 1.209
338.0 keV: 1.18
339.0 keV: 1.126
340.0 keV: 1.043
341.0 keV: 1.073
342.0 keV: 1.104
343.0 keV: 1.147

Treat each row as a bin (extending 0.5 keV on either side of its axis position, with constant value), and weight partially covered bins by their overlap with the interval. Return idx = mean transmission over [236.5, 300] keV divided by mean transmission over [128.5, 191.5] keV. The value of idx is 0.68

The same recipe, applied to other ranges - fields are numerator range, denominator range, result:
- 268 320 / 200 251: 0.74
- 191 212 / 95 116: 0.73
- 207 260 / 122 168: 0.76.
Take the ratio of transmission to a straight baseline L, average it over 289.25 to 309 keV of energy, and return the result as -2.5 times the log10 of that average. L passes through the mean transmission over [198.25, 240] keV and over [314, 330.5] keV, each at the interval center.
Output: 0.18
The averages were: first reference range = 1.48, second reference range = 1.16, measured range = 1.04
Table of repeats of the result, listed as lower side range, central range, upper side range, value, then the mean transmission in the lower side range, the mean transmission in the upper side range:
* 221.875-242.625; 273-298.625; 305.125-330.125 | 0.21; 1.53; 1.14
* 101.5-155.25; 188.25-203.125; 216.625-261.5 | 0.21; 1.97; 1.41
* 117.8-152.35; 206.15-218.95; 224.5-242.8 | 0.11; 1.98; 1.53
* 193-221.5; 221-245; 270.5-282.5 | -0.17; 1.41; 1.08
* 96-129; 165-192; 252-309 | 0.13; 1.94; 1.09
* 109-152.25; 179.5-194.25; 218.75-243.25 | 0.25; 1.99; 1.52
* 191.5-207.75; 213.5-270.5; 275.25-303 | -0.13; 1.35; 1.05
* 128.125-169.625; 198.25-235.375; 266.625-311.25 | -0.01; 1.85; 1.05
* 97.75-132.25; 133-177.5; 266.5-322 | 0.02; 1.97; 1.07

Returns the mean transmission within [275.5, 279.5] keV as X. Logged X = 1.09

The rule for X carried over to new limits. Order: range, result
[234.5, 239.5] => 1.59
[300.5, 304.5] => 1.04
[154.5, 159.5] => 1.85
